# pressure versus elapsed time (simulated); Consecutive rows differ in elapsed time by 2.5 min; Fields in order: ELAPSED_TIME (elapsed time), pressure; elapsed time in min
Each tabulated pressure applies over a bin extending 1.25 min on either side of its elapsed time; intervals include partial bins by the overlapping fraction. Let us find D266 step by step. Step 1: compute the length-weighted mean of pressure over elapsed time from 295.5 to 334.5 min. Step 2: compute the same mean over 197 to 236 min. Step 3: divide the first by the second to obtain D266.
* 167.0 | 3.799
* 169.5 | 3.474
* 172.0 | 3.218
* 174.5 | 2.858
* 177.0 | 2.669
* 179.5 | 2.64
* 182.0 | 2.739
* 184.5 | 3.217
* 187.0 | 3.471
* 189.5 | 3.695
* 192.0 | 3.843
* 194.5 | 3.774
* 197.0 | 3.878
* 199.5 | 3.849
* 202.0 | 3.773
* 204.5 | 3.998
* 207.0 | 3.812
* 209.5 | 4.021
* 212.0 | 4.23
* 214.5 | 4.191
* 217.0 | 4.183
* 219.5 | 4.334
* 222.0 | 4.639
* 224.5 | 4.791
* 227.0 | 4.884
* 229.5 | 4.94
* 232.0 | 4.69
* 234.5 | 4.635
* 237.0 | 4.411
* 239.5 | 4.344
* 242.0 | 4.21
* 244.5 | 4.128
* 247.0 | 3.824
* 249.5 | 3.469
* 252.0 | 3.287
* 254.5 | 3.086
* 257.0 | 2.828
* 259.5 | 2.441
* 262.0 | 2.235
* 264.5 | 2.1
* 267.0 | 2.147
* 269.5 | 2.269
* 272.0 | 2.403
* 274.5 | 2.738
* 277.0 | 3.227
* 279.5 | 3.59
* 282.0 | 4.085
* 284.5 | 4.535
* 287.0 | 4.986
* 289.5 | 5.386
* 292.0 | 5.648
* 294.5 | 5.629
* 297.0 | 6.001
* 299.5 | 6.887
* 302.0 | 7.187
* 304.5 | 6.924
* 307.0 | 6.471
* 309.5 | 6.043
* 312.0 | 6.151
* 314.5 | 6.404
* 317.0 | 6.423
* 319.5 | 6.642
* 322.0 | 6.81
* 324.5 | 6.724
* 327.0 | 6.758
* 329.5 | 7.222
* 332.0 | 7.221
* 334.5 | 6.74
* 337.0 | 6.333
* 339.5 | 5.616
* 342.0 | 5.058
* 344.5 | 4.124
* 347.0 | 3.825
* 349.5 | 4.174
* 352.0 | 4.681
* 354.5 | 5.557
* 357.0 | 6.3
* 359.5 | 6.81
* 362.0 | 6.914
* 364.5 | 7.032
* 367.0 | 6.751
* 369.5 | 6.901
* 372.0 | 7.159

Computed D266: 1.54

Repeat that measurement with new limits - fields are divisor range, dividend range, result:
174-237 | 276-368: 1.49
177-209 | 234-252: 1.15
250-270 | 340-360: 1.94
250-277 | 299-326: 2.53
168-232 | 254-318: 1.19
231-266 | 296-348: 1.78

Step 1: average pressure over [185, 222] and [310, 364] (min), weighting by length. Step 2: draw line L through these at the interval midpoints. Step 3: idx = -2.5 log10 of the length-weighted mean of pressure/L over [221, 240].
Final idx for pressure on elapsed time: -0.08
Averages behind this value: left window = 3.94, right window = 6.04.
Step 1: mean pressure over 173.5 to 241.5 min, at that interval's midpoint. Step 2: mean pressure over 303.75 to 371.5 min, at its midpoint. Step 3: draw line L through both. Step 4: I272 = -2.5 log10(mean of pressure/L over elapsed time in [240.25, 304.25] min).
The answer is 0.272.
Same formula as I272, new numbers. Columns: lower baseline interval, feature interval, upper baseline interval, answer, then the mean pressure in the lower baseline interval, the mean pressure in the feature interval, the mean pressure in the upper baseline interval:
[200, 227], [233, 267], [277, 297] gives 0.30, 4.22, 3.42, 4.81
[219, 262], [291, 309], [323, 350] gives -0.23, 4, 6.39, 5.85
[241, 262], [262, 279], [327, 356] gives 0.45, 3.33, 2.51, 5.57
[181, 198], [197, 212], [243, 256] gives -0.11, 3.52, 3.92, 3.56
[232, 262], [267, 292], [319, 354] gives 0.21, 3.68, 3.71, 5.83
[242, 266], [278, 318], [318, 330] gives -0.06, 3.1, 5.75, 6.8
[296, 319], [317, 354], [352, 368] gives 0.10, 6.51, 5.87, 6.41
